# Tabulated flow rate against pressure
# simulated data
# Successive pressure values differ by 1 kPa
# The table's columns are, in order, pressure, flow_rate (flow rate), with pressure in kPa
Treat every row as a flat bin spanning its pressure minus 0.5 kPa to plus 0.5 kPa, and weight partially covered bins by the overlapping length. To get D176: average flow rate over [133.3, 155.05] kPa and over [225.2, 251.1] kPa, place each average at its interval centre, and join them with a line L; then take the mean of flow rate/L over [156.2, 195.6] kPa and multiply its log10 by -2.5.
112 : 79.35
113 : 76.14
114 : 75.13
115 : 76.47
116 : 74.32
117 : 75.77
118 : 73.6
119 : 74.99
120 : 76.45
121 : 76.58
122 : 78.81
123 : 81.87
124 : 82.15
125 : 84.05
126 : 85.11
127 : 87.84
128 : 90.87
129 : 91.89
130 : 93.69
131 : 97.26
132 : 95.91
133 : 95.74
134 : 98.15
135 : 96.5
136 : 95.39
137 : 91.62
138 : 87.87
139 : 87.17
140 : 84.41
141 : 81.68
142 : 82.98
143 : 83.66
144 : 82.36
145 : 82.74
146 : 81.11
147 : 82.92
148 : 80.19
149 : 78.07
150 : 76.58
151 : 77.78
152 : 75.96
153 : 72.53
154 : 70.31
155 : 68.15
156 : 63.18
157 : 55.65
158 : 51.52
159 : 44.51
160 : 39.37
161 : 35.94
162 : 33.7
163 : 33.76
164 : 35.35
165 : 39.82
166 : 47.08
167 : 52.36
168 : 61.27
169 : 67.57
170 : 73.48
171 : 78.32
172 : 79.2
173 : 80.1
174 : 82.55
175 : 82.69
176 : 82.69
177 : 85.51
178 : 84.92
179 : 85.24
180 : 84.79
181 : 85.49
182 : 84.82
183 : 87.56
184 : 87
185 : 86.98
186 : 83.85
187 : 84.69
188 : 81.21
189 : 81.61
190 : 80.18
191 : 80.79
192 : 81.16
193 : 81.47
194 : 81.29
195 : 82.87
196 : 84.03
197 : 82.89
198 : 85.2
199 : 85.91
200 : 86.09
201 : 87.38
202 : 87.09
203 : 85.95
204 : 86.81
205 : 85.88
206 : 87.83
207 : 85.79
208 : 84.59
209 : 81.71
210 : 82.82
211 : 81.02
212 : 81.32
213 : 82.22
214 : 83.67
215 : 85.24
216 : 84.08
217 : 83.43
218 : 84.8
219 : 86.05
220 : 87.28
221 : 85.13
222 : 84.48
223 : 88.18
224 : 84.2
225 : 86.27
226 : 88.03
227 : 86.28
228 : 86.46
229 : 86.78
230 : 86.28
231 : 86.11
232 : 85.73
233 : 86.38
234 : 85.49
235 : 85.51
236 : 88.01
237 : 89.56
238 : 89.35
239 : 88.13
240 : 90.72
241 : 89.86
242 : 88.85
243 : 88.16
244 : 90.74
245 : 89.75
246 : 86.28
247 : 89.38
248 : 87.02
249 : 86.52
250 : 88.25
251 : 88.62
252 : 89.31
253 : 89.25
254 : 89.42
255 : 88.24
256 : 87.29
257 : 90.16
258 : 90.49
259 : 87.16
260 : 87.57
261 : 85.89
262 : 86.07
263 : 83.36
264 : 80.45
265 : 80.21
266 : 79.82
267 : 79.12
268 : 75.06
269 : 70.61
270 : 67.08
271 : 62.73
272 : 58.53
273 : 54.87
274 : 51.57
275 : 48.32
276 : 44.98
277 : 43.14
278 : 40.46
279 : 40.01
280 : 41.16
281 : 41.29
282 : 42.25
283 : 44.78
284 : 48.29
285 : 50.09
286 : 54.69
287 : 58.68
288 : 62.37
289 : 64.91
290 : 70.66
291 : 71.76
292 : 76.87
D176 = 0.201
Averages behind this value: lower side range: 83.1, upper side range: 87.7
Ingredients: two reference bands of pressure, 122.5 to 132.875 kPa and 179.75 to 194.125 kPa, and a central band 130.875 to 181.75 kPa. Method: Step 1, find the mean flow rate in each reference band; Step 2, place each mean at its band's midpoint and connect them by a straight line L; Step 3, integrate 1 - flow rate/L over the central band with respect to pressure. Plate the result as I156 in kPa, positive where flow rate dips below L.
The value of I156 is 7.7 kPa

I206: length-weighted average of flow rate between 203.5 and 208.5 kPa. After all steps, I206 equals 86.2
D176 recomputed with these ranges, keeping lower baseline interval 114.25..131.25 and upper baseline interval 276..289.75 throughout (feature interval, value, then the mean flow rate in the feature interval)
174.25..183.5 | -0.201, 84.8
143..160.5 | 0.094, 70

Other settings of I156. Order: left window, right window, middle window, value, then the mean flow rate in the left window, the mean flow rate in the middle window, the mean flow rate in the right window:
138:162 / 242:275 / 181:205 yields -3.00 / 70.8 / 84.3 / 81.1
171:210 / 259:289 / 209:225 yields -1.56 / 84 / 84.2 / 61.3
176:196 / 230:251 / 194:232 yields 0.32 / 83.7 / 85.1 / 88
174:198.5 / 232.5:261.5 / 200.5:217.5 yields 0.18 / 83.7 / 84.5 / 88.3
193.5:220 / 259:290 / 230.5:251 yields -4.25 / 84.5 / 88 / 61.5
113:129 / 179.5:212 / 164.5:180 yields 1.93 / 79.9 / 72.6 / 84.2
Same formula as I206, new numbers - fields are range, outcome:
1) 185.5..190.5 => 82.3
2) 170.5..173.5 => 79.2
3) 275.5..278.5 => 42.9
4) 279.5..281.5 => 41.2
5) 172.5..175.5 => 81.8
